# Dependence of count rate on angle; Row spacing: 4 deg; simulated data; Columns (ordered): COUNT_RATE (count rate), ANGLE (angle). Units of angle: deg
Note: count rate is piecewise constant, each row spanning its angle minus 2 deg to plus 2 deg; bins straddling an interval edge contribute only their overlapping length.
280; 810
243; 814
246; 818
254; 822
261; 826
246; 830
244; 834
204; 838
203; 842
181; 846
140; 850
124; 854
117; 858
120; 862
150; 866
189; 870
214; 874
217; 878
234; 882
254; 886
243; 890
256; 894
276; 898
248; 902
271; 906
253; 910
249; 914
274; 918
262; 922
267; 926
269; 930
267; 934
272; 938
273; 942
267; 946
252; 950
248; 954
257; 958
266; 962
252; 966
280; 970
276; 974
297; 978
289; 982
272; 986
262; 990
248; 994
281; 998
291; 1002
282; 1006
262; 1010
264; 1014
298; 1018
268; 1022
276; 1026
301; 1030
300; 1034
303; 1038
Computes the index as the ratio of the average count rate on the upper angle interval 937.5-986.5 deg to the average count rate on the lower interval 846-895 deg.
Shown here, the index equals 1.44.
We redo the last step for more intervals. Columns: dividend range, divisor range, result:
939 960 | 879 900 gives 1.04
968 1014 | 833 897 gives 1.42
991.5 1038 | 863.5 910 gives 1.21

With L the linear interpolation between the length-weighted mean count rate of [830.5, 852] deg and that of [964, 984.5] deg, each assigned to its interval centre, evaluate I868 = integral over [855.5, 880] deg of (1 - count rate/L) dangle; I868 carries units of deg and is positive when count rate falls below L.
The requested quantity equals 5.48 deg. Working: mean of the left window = 198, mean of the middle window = 167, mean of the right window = 279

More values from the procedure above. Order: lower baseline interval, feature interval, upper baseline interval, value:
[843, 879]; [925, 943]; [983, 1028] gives -4.3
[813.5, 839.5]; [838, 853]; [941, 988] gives 4.3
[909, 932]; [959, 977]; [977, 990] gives 0.5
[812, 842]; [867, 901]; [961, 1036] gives 2.6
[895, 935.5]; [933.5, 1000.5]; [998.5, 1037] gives 1.2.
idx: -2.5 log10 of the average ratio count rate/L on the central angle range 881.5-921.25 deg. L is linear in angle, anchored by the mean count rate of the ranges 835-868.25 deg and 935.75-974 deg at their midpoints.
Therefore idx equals -0.23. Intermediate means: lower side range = 158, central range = 257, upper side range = 264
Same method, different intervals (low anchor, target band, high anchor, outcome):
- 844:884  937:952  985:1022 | -0.163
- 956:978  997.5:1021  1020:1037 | 0.009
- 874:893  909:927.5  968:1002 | -0.050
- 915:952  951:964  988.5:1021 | 0.051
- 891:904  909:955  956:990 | 0.008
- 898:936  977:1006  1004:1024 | -0.019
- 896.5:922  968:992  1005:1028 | -0.036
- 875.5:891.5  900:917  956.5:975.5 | -0.048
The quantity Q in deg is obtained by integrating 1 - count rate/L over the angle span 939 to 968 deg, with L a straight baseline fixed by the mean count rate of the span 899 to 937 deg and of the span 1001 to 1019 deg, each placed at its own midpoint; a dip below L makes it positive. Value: 1.0 deg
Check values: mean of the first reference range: 263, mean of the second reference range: 278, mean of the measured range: 260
